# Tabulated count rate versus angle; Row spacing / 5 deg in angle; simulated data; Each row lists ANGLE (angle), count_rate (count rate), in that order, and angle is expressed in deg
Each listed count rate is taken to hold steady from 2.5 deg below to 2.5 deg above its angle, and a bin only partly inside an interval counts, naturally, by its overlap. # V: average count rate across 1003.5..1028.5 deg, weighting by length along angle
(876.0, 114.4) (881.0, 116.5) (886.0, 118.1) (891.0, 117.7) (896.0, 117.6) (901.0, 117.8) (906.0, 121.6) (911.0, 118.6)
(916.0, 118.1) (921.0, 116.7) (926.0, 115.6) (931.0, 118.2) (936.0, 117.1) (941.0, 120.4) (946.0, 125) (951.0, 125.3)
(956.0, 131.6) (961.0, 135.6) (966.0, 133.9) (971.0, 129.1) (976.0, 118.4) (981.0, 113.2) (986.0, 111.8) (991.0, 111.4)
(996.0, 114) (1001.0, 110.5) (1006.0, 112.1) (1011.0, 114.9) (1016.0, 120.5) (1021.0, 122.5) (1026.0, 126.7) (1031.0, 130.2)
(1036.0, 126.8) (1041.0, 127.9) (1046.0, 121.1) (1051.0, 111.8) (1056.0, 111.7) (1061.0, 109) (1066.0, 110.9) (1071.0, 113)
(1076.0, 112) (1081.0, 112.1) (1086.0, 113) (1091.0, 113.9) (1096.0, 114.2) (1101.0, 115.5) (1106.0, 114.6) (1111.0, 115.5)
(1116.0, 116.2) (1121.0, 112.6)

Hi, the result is 119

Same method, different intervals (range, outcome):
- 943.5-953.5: 125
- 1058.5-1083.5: 111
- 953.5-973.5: 133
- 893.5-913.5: 119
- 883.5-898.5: 118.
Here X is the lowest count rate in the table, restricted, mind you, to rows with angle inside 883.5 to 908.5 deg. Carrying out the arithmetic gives 117.6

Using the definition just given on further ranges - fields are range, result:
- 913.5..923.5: 116.7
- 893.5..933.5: 115.6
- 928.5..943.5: 117.1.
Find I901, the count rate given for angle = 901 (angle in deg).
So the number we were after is 117.8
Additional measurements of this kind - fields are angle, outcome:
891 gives 117.7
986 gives 111.8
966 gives 133.9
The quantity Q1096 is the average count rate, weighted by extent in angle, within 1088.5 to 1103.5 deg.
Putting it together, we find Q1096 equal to 115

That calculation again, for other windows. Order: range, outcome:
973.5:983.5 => 116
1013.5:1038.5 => 125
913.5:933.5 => 117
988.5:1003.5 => 112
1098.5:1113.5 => 115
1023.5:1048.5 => 127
